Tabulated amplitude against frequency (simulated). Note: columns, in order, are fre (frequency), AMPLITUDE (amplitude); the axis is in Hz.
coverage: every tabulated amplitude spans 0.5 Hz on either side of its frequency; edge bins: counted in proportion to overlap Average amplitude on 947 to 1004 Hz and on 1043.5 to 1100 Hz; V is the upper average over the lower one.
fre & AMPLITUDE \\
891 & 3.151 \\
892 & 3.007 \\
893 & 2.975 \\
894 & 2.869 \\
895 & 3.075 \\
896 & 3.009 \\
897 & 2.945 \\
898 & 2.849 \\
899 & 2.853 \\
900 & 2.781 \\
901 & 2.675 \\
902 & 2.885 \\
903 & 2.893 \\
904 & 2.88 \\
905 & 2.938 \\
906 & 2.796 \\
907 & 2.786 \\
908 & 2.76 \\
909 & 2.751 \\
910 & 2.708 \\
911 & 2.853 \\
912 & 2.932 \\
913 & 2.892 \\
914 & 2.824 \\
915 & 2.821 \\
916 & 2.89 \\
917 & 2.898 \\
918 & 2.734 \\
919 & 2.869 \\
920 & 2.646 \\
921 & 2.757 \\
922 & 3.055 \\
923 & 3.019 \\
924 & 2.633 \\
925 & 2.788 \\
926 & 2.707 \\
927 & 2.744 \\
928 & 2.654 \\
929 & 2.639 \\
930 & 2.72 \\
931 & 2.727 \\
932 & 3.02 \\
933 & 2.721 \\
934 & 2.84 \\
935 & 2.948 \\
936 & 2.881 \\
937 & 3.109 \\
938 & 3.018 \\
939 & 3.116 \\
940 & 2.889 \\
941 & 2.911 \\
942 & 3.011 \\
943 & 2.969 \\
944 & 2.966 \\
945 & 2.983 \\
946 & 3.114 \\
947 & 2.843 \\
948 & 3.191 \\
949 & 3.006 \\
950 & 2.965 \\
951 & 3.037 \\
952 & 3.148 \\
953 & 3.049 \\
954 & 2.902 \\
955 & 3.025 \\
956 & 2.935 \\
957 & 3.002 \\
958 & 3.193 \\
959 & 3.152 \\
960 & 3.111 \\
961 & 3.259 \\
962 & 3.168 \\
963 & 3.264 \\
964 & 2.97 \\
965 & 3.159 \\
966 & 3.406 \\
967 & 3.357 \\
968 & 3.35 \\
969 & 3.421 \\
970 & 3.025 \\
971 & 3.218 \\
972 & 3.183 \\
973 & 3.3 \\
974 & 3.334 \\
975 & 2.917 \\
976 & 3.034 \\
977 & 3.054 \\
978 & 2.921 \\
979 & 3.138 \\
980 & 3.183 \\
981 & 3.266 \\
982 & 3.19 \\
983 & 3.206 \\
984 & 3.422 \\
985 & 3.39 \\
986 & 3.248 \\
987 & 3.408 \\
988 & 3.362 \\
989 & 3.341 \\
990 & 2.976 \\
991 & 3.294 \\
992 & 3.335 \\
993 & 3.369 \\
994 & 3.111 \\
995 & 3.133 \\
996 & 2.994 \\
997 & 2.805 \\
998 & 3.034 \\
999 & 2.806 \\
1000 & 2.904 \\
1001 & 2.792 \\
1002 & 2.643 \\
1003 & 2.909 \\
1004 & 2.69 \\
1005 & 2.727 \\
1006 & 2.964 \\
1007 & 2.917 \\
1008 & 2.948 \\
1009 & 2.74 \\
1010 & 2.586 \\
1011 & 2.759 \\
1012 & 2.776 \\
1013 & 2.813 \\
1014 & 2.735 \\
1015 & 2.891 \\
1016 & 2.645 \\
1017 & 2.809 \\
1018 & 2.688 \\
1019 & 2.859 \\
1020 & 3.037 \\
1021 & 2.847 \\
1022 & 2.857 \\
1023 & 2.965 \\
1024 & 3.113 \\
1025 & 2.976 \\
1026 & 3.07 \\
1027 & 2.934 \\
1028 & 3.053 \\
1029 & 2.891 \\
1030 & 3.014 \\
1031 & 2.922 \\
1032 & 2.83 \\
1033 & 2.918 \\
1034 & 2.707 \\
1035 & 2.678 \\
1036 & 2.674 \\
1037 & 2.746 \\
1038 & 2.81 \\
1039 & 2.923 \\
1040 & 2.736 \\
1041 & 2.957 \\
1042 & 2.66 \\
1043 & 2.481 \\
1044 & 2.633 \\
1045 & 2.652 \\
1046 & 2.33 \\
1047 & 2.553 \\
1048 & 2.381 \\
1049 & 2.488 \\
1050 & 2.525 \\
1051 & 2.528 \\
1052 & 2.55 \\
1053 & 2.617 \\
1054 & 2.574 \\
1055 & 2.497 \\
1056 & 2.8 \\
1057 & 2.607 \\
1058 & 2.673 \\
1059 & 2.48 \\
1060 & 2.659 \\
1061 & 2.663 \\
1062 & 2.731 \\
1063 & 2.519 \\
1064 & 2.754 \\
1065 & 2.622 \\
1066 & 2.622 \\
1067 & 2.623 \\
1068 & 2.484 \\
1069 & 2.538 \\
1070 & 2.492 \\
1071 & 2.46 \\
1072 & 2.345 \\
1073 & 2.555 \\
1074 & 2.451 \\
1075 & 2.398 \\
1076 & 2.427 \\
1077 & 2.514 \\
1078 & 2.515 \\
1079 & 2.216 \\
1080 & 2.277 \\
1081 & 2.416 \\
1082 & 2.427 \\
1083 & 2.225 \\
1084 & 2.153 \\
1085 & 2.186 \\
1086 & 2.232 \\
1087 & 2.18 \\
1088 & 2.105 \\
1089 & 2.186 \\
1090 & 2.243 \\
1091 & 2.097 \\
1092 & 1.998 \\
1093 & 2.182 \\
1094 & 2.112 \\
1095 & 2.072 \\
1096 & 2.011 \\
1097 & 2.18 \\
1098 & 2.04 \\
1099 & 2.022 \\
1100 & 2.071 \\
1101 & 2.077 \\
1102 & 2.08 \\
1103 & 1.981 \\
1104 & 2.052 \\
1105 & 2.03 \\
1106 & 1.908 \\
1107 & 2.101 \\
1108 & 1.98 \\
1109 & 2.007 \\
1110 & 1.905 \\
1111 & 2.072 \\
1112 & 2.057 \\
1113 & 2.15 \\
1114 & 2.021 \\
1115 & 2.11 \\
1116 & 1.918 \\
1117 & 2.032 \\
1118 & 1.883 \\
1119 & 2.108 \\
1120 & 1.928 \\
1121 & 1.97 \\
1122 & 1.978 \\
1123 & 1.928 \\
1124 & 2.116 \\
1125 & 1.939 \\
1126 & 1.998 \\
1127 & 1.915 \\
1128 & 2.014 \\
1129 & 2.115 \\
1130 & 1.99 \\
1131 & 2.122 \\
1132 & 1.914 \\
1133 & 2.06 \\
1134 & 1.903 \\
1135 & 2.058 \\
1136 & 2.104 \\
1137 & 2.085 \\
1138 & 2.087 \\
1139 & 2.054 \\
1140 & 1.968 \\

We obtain 0.77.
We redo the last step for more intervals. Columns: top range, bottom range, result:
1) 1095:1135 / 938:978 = 0.65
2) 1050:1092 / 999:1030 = 0.86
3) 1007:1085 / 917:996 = 0.87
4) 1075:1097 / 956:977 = 0.70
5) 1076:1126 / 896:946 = 0.74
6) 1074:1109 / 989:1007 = 0.73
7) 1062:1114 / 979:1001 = 0.71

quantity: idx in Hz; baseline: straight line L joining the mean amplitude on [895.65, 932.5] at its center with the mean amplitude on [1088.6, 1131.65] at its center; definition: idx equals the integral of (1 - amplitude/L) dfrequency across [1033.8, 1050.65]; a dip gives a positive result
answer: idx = -2.42 Hz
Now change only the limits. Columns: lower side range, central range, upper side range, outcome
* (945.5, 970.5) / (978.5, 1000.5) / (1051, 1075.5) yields -1.6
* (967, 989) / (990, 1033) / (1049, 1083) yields 0.7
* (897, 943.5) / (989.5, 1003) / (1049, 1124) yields -2.2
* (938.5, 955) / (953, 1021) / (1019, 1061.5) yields -3.7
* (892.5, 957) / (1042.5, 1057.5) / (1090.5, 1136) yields -1.5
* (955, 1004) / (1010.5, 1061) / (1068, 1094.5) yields -1.2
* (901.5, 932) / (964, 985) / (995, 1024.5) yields -2.8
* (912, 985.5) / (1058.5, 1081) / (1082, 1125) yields -2.4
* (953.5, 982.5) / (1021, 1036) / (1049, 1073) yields -0.7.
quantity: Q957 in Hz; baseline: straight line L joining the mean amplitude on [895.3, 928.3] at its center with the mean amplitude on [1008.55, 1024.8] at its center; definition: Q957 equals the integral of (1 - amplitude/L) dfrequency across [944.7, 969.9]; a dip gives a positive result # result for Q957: -2.63 Hz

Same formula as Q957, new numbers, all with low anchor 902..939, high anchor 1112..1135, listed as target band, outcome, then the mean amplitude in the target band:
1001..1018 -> -2.14 Hz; 2.78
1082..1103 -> 0.07 Hz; 2.13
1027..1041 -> -2.80 Hz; 2.85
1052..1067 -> -2.38 Hz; 2.63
